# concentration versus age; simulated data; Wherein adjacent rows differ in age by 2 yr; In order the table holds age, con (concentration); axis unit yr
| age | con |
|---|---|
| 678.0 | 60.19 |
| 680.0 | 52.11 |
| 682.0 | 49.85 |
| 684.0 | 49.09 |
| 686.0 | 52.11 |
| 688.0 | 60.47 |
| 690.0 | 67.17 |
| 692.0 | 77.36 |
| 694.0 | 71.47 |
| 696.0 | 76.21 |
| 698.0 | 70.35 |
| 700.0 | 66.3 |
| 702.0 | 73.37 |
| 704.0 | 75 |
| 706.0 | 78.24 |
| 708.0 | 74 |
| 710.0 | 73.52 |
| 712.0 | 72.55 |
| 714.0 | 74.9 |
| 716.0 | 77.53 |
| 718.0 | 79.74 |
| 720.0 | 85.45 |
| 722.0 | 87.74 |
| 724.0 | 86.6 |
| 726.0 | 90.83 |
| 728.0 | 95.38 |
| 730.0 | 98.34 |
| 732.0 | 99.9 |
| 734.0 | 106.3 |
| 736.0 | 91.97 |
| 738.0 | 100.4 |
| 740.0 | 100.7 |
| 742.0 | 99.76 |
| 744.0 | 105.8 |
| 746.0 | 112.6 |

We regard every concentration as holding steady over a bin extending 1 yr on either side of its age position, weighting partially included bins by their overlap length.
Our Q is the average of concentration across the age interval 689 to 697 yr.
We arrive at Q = 73.1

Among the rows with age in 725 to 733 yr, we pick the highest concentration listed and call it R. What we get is 99.9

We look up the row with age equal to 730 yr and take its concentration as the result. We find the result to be 98.34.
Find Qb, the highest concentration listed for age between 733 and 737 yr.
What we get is 106.3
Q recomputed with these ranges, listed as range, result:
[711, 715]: 73.7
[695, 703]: 71.6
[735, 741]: 97.7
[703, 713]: 74.7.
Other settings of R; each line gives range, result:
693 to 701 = 76.21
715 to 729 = 95.38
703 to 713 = 78.24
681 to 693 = 77.36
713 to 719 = 79.74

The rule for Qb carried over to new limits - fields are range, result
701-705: 75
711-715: 74.9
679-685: 52.11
